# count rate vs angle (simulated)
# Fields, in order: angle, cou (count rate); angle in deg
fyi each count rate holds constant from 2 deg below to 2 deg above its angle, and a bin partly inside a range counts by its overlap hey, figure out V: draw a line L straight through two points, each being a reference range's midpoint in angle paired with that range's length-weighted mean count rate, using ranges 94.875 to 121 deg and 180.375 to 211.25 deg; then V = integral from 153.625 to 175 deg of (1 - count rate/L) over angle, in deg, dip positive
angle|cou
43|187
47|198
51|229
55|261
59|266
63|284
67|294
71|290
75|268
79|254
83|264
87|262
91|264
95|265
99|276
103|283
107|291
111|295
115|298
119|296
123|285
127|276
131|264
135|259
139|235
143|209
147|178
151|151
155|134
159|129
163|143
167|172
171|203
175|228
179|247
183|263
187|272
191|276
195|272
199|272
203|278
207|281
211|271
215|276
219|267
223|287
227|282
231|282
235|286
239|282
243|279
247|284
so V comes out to 8.8 deg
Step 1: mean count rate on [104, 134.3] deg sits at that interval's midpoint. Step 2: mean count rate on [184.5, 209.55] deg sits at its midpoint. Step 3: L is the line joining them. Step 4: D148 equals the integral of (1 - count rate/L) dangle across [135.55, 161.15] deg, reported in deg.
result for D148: 9.5 deg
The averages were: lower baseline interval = 285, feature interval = 177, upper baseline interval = 275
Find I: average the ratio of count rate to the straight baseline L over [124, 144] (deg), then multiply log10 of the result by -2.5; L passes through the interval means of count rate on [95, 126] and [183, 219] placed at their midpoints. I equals 0.13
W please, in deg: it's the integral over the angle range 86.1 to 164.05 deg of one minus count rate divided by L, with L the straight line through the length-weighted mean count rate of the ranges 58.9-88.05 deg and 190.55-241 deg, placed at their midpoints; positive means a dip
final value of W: 9.8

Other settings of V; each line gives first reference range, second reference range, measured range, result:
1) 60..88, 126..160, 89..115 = -3.8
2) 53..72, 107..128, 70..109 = 1.8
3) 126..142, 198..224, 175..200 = 0.5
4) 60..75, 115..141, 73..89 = 1.1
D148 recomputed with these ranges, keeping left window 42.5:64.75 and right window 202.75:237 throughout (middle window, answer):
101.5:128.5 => -3.7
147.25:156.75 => 4.1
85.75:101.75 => -1.2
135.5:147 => 1.8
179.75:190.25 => 0.2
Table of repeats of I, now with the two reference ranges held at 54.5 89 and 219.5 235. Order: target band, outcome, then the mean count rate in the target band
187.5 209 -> 0.019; 276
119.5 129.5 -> -0.026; 282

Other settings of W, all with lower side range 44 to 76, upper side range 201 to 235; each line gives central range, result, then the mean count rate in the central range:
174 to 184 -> 1.0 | 246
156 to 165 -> 4.5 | 136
